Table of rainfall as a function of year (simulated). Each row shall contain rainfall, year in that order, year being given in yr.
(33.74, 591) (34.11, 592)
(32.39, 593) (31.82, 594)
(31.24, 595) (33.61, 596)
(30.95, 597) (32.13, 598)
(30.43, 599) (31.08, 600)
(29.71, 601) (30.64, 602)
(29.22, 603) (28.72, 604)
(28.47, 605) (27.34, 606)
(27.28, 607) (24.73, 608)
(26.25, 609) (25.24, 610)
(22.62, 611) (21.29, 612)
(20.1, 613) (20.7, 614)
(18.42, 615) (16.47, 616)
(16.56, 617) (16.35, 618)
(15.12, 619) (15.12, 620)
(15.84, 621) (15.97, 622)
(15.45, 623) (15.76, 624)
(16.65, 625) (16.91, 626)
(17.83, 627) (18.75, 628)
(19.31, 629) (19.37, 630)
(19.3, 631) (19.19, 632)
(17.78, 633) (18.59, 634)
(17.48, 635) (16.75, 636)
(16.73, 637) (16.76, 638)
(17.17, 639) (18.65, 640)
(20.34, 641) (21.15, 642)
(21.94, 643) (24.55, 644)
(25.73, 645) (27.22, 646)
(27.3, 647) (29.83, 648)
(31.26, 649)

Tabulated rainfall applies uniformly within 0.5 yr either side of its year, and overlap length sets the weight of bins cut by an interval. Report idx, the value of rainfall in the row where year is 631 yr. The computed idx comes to 19.3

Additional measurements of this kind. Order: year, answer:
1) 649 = 31.26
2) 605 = 28.47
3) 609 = 26.25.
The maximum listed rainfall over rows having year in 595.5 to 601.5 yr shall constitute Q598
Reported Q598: 33.61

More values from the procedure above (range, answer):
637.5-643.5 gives 21.94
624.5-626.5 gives 16.91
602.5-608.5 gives 29.22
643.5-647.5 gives 27.3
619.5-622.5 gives 15.97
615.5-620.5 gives 16.56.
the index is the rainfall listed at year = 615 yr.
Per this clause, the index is 18.42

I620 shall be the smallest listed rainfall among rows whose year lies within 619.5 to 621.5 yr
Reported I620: 15.12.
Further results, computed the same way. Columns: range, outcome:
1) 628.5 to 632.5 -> 19.19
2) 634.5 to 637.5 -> 16.73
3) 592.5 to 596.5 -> 31.24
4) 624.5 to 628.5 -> 16.65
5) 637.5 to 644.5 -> 16.76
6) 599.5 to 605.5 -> 28.47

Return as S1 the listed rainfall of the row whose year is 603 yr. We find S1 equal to 29.22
